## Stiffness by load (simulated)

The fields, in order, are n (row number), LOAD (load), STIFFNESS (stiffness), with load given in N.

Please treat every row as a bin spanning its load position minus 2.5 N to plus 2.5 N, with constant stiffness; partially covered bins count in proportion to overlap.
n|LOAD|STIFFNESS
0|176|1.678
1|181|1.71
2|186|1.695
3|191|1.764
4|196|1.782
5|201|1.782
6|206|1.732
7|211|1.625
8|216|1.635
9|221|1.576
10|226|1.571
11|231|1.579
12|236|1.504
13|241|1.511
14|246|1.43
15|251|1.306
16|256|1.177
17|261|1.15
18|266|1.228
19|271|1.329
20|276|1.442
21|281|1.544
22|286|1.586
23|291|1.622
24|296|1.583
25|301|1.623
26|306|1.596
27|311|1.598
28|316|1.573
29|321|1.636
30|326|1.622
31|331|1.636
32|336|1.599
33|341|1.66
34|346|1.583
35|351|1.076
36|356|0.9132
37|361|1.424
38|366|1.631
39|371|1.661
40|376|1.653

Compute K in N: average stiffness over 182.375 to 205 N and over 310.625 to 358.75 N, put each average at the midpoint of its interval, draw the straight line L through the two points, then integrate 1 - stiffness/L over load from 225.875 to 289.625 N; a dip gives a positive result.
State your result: 8.6 N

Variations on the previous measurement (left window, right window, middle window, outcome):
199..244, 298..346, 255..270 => 3.82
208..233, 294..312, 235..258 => 3.13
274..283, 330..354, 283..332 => -3.75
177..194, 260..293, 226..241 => 0.22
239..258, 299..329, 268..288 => 0.07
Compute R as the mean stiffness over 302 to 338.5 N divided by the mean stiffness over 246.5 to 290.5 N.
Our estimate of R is 1.2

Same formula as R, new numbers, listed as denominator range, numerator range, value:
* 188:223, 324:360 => 0.85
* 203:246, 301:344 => 1.02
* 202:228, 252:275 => 0.76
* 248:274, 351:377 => 1.13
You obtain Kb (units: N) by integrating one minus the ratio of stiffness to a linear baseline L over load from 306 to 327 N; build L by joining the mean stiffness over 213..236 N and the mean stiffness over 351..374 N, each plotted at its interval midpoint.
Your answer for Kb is -2.33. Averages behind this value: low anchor 1.58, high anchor 1.38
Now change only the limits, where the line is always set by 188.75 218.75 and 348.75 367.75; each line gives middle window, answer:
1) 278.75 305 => -2.6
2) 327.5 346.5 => -4.5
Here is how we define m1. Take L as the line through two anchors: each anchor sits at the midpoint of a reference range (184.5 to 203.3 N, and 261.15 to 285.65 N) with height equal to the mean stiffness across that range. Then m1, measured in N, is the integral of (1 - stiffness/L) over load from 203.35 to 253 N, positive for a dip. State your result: 1.5 N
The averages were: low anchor 1.76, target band 1.55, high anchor 1.38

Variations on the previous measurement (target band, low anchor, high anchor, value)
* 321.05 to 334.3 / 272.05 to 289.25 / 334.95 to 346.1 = -0.25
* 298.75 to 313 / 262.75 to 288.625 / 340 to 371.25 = -1.99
